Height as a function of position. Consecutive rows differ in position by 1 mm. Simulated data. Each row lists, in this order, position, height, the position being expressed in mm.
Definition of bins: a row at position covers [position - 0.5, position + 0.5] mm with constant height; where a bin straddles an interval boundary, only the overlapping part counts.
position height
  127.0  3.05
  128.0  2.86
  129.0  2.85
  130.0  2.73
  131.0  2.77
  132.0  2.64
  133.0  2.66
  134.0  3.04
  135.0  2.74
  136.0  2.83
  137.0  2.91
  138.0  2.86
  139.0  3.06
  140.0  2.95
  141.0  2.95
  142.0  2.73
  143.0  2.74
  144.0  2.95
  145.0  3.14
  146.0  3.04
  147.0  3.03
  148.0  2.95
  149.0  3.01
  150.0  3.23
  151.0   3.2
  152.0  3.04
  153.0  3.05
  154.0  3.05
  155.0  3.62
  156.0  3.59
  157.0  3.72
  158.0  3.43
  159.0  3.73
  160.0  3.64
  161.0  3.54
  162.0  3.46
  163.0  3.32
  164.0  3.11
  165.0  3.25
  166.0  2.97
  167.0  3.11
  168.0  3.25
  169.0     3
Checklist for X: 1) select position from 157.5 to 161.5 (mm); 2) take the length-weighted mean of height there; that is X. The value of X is 3.58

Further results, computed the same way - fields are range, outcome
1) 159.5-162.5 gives 3.55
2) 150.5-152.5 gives 3.12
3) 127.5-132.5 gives 2.77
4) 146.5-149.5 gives 3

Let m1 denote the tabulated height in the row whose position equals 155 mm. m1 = 3.62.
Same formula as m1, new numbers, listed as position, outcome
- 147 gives 3.03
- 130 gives 2.73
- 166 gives 2.97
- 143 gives 2.74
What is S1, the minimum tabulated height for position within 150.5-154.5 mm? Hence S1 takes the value 3.04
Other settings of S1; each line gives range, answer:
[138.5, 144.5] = 2.73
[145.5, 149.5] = 2.95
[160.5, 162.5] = 3.46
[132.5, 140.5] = 2.66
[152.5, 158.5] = 3.05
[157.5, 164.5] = 3.11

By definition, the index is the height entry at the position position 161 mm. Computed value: 3.54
